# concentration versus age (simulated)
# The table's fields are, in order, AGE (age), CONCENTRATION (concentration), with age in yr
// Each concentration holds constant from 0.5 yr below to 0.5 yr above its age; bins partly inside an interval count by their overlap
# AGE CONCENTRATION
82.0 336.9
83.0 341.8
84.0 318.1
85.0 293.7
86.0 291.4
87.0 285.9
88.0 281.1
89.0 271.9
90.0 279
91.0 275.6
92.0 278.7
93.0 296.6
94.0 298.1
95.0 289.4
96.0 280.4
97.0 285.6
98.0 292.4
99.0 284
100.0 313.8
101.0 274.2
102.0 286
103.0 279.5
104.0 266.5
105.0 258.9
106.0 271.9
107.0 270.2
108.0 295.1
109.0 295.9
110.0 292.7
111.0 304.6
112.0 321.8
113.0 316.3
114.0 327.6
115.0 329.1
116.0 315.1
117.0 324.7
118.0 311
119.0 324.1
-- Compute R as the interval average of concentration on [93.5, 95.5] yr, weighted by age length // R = 294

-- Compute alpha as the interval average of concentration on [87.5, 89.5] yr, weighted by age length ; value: 276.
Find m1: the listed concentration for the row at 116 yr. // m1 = 315.1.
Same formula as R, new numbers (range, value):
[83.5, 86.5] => 301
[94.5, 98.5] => 287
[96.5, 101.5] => 290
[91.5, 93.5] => 288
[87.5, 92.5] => 277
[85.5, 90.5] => 282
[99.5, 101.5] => 294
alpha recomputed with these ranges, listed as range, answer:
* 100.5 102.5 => 280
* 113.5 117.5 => 324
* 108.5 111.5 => 298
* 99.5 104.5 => 284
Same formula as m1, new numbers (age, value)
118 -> 311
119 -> 324.1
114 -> 327.6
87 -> 285.9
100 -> 313.8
